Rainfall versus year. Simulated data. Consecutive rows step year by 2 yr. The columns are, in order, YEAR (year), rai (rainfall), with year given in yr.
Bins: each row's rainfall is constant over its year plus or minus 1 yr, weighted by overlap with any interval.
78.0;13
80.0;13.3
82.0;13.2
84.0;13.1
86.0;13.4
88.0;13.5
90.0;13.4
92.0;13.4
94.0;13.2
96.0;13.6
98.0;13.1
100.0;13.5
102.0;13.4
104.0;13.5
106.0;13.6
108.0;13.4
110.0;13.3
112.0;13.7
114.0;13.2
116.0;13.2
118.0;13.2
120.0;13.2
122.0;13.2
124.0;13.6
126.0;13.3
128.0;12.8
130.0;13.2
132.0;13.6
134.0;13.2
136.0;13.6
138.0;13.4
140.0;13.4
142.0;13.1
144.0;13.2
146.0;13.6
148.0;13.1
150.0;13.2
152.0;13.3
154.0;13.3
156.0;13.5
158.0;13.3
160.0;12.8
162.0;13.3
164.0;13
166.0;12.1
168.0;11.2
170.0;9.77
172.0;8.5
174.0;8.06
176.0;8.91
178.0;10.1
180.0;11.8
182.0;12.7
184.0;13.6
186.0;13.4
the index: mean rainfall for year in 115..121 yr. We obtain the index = 13.2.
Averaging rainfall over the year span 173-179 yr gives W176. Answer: 9.02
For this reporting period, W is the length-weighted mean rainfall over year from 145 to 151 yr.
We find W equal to 13.3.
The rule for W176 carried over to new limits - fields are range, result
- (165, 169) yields 11.6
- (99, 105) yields 13.5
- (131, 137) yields 13.5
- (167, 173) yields 9.82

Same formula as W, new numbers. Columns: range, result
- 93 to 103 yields 13.4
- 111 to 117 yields 13.4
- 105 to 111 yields 13.4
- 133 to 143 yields 13.3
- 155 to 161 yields 13.2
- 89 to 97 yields 13.4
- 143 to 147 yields 13.4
